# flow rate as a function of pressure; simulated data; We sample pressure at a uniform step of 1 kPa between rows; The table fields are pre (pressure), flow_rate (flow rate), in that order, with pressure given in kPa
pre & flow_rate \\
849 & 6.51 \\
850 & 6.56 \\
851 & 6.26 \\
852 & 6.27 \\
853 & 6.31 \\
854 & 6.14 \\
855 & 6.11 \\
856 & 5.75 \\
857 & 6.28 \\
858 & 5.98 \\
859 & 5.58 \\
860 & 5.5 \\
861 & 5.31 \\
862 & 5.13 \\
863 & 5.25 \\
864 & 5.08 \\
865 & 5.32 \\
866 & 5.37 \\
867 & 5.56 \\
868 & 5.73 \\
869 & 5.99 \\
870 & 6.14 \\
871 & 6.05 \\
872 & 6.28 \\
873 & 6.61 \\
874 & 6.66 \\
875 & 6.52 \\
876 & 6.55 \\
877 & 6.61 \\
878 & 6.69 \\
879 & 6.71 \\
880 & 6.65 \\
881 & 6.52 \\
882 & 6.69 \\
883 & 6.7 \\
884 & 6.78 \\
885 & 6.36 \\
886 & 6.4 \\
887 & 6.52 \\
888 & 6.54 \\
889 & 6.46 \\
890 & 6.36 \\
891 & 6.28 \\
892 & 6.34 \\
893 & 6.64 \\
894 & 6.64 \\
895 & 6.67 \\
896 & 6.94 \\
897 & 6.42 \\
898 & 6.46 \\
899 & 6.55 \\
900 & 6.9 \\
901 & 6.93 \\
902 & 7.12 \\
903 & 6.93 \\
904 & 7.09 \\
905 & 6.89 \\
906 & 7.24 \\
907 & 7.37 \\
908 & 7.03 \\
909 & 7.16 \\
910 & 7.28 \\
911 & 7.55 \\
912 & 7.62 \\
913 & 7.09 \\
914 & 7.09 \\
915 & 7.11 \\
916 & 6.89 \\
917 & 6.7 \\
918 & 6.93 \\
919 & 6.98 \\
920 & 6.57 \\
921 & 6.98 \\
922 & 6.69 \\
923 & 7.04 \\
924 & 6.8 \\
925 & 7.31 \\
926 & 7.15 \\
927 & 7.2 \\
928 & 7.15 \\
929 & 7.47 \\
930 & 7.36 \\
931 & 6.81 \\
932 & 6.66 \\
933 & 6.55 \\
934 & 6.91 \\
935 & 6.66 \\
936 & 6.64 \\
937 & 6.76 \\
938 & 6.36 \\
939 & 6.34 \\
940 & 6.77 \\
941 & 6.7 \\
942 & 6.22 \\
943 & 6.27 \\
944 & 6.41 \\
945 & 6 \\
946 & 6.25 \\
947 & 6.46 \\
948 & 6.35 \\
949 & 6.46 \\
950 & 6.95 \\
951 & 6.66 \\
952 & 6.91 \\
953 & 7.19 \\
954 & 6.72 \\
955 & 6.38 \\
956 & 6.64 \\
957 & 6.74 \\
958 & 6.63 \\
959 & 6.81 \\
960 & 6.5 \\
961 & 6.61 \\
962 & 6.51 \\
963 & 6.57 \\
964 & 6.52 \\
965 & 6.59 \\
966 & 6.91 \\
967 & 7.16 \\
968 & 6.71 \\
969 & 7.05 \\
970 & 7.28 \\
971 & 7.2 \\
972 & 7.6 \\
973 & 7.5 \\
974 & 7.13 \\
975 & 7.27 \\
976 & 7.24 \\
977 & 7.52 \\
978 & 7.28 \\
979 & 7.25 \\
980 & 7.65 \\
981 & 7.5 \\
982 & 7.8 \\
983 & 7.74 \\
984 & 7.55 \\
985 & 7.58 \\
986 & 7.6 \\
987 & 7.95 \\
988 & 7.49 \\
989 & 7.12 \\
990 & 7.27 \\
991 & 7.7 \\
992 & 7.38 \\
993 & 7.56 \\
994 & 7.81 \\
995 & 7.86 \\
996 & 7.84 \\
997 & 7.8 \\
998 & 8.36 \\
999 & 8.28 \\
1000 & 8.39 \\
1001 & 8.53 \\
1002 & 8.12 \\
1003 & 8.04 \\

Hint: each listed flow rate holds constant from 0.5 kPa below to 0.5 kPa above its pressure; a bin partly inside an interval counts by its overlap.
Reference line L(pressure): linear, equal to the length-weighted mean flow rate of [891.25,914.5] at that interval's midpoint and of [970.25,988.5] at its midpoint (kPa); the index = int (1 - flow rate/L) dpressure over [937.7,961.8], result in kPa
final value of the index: 2.4 kPa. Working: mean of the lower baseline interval 6.95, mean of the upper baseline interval 7.49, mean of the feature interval 6.56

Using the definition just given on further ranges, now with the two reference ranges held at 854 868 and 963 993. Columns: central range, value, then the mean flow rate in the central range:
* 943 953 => 0.5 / 6.52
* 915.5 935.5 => -1.2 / 6.94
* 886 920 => -3.6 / 6.86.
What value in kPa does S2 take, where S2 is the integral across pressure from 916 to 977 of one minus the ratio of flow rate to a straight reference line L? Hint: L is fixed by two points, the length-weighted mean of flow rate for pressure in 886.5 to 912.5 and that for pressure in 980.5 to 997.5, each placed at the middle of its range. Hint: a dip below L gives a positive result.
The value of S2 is 3.7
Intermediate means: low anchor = 6.84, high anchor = 7.62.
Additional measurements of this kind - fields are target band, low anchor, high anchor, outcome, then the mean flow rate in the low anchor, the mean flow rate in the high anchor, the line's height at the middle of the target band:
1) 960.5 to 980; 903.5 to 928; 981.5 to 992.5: 1.0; 7.07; 7.56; 7.45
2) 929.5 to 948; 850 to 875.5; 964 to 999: 0.9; 5.9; 7.45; 6.89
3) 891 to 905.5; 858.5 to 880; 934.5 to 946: -1.4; 5.95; 6.46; 6.16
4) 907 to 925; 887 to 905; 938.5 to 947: -1.4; 6.67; 6.38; 6.54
